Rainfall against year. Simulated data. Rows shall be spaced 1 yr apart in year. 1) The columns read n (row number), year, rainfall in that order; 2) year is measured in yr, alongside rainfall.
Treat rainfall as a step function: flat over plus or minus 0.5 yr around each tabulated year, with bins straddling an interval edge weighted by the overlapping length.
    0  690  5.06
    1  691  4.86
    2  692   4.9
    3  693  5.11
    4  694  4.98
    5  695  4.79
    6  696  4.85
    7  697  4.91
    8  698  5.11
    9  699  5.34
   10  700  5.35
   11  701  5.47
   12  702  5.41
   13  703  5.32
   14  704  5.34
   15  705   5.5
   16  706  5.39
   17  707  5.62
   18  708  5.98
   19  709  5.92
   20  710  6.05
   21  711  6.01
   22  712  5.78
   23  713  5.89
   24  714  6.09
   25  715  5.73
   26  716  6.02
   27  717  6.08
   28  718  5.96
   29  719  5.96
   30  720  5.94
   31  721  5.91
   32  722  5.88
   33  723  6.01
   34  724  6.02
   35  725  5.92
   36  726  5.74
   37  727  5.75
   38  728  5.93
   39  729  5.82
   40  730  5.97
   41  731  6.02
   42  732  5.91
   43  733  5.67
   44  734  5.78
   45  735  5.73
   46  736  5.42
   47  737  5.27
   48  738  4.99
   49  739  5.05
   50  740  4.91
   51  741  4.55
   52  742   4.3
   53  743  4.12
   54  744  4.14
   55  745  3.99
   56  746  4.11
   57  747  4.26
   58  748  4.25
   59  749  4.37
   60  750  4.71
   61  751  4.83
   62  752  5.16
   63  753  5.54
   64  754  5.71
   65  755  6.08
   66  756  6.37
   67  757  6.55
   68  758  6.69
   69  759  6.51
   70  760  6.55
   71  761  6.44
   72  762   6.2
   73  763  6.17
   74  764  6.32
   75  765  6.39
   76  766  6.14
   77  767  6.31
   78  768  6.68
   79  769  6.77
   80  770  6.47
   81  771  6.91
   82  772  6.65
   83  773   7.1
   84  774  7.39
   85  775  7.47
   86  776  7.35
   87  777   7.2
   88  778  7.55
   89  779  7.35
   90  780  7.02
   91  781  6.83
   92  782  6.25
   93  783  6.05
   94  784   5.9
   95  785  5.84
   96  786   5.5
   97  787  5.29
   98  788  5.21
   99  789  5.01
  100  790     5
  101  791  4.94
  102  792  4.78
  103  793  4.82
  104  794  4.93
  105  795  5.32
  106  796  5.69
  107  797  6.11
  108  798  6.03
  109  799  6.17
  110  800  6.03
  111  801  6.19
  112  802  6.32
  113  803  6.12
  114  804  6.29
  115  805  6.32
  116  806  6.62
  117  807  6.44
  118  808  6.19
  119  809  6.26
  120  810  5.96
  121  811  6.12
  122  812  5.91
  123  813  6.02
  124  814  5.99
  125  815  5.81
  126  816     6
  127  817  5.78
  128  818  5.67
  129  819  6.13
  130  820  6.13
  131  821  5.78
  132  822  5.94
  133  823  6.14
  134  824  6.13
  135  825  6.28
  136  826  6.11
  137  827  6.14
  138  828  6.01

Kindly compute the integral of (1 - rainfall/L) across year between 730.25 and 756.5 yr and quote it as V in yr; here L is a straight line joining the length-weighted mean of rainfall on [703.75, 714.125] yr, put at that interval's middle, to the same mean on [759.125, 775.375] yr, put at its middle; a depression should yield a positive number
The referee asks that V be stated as 5.1 yr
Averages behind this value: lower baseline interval 5.78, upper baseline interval 6.61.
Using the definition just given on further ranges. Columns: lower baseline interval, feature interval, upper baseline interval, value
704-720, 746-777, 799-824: -0.8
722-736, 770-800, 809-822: -1.1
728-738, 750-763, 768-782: 0.9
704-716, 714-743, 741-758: -1.2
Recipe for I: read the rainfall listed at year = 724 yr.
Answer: 6.02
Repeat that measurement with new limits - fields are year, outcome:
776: 7.35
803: 6.12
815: 5.81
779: 7.35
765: 6.39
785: 5.84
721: 5.91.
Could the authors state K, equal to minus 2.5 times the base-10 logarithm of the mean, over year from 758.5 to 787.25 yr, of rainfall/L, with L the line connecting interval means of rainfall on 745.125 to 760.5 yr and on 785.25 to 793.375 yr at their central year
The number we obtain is -0.248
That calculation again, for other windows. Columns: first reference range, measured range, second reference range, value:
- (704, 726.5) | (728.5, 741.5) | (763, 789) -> 0.115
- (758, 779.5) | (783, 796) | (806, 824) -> 0.219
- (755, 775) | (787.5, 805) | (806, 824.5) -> 0.115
